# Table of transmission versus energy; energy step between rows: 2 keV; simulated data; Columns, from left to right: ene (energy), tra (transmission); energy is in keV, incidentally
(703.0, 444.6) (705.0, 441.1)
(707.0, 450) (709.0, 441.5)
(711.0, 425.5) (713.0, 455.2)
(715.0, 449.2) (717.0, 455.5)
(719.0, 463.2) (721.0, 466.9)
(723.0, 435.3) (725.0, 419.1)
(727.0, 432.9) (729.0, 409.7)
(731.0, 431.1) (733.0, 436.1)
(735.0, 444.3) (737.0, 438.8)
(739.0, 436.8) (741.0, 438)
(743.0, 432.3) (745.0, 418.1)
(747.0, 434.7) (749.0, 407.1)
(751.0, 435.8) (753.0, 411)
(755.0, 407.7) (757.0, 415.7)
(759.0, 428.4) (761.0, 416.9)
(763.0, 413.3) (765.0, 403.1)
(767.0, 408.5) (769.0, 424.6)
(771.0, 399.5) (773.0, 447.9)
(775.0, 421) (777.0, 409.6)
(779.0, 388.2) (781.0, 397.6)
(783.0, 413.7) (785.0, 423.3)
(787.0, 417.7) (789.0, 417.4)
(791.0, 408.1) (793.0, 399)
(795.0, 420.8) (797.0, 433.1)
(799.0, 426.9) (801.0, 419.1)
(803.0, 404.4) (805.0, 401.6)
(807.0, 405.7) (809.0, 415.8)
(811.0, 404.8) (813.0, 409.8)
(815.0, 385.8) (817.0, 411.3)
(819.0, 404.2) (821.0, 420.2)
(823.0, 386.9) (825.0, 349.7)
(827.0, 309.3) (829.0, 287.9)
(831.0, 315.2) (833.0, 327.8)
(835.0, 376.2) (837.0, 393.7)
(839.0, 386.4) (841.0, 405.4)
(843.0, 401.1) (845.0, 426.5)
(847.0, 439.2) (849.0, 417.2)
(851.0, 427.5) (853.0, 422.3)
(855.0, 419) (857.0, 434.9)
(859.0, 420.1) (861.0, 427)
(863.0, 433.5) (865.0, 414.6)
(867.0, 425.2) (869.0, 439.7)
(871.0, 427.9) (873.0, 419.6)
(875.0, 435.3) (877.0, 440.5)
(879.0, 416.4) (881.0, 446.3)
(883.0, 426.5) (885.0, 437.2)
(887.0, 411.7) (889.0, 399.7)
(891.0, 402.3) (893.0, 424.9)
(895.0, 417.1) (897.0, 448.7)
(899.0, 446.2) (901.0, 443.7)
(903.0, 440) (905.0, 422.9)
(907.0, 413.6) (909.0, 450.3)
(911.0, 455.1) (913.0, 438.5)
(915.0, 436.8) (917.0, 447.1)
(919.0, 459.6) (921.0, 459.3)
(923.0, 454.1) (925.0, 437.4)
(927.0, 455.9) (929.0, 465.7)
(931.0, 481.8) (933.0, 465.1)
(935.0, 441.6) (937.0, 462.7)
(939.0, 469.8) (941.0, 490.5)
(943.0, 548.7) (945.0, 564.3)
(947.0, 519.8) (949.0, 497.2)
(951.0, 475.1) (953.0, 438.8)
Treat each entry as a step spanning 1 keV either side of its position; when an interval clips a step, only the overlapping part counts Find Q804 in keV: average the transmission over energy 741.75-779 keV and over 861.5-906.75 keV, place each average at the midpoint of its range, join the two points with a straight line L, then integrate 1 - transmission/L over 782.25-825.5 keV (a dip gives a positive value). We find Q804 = 1.3 keV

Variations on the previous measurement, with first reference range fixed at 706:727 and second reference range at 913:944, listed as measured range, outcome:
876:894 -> 1.47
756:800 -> 3.49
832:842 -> 1.72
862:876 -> 0.95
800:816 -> 1.68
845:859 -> 0.96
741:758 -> 1.03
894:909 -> 0.89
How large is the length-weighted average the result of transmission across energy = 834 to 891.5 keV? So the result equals 420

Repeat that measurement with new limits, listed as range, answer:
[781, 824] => 411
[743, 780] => 417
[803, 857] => 391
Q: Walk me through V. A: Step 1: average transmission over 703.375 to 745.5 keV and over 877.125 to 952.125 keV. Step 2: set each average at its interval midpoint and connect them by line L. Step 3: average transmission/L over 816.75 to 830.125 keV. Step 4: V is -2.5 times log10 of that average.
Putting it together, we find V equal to 0.22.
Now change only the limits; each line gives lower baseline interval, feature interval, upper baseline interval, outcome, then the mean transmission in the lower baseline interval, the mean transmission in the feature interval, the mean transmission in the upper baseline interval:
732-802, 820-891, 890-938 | 0.08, 420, 405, 445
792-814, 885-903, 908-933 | 0.05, 413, 426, 454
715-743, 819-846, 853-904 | 0.17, 439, 370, 428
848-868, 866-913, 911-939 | 0.02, 424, 430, 455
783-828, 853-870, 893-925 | -0.01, 404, 426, 442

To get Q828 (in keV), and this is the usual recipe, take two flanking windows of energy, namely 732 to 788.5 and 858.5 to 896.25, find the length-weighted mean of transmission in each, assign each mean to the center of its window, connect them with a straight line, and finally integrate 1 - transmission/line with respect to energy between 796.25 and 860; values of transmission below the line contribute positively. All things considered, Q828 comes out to 4.0 keV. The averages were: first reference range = 420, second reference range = 425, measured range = 396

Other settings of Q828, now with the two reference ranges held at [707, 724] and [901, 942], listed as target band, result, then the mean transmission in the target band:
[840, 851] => 0.8 keV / 419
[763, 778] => 1.1 keV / 416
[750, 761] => 0.7 keV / 419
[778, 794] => 1.5 keV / 408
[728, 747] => 0.7 keV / 432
